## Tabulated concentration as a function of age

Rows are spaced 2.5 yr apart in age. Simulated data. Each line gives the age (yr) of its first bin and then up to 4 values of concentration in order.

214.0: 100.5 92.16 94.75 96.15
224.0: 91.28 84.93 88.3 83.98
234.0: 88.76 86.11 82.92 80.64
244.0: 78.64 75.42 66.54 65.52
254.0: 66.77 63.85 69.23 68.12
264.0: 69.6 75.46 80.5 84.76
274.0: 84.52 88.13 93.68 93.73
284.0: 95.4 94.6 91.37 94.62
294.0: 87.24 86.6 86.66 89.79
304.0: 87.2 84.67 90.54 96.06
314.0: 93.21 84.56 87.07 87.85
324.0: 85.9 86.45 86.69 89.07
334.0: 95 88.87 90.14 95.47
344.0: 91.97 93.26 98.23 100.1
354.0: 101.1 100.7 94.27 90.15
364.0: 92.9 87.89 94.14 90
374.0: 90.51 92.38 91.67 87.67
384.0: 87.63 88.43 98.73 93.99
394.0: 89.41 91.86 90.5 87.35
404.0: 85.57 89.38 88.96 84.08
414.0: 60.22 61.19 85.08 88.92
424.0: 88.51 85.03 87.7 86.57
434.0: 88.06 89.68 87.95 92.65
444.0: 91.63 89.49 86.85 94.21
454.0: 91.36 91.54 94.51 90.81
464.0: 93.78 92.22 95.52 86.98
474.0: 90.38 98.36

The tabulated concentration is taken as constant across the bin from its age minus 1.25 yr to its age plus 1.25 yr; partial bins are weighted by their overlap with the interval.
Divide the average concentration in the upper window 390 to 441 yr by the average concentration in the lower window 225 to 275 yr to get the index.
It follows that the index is 1.1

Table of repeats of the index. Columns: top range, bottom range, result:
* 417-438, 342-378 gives 0.92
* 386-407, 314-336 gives 1.03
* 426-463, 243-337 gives 1.07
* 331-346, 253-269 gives 1.32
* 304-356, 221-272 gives 1.17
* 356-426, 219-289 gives 1.08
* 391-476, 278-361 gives 0.96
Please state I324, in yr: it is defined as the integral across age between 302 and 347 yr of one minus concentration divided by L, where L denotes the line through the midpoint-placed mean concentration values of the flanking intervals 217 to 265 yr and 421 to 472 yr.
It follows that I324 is -3.2 yr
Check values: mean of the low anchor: 79.3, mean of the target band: 89.6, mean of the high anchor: 90.3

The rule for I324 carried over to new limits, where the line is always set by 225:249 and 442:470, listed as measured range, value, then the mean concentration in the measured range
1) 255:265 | 1.90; 67.6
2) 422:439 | 0.60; 87.7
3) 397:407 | 0.14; 88.4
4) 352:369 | -1.33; 94.7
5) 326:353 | -1.73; 92.5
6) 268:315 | -2.66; 89.7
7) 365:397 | -0.85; 91.1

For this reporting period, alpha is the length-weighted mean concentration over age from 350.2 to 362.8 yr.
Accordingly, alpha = 97.3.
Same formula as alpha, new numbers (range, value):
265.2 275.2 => 81.2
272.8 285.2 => 91.1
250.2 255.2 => 66.1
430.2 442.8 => 89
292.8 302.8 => 87.6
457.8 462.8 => 92.7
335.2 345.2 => 91.6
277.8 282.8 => 93.7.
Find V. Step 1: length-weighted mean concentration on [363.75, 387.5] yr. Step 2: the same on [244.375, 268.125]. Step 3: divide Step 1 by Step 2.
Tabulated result 1.3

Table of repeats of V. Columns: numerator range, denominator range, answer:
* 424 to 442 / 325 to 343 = 0.98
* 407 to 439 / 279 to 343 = 0.92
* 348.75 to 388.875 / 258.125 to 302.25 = 1.09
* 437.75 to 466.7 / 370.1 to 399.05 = 1.00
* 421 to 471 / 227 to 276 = 1.17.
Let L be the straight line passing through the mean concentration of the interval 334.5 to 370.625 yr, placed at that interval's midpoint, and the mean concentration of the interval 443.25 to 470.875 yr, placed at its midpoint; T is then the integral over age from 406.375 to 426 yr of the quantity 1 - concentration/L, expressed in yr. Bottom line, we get 2.61 yr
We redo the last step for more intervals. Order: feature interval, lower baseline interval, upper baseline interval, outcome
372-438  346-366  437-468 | 4.81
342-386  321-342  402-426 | -3.49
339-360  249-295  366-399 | -1.99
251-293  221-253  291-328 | 1.80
